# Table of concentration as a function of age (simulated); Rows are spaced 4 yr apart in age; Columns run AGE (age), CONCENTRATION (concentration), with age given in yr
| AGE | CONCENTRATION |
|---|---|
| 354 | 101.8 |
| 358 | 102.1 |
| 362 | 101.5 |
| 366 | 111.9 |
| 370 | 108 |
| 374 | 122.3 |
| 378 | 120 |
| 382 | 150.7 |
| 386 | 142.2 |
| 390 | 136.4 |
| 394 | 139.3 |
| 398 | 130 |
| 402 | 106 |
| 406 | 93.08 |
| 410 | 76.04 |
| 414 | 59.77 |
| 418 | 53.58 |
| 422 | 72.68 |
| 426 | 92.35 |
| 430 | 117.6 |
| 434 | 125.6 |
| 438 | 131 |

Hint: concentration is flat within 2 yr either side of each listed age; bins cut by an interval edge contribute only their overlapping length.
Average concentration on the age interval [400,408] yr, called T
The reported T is 99.5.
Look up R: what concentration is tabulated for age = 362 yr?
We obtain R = 101.5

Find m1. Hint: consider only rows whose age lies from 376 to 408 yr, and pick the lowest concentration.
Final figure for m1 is 93.08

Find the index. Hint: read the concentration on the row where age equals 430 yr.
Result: 117.6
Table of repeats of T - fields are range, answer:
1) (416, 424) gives 63.1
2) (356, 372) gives 106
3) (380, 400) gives 140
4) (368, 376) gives 115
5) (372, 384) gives 131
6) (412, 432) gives 79.2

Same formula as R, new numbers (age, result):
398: 130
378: 120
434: 125.6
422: 72.68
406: 93.08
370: 108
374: 122.3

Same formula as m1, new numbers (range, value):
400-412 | 76.04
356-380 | 101.5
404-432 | 53.58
